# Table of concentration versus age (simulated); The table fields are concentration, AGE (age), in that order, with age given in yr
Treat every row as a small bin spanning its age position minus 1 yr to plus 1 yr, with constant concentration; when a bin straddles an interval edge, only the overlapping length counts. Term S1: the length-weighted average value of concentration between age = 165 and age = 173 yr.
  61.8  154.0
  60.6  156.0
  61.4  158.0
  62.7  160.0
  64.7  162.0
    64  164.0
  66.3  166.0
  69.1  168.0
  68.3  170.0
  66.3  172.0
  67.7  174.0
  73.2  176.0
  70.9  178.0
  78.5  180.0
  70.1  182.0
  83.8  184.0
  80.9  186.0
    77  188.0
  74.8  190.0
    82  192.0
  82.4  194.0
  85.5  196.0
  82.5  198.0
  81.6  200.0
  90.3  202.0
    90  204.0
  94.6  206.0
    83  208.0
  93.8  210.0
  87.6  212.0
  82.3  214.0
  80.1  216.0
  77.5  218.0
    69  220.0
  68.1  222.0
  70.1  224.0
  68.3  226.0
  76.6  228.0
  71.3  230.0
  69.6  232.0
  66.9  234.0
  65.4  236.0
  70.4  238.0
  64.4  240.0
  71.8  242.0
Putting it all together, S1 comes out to 67.5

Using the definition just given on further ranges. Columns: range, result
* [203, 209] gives 89.2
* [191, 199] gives 83.1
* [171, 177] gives 69.1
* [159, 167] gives 64.4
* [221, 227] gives 68.8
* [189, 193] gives 78.4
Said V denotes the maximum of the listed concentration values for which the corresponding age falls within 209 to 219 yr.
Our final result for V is 93.8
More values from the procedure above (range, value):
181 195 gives 83.8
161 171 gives 69.1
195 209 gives 94.6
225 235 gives 76.6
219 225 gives 70.1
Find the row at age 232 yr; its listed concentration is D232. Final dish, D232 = 69.6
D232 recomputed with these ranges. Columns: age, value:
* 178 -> 70.9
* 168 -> 69.1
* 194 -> 82.4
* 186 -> 80.9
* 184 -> 83.8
